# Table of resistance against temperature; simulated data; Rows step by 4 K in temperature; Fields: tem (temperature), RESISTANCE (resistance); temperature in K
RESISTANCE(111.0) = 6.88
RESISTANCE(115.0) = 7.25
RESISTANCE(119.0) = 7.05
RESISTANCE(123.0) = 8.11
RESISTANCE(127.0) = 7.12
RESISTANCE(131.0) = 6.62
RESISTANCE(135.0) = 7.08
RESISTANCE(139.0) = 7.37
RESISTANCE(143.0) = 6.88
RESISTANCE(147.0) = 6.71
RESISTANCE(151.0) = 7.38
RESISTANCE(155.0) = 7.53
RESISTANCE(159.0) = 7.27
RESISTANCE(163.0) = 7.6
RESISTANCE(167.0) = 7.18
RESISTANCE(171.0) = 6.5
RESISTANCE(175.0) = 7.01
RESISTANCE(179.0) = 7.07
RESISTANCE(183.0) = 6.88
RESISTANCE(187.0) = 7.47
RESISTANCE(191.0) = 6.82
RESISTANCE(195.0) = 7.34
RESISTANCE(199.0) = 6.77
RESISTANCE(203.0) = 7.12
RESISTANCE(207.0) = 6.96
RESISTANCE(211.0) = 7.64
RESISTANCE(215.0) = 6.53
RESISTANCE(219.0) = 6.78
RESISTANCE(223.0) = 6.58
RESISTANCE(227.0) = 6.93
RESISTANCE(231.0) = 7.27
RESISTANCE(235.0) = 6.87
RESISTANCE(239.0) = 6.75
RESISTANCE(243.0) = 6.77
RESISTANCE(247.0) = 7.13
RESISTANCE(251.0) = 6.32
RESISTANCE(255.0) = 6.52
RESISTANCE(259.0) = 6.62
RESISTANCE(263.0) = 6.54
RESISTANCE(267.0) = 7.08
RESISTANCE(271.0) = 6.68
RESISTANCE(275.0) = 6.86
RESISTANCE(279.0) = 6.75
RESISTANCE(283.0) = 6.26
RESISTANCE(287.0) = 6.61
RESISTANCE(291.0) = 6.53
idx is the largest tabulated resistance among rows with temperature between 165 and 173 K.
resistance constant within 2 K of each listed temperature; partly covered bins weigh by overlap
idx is 7.18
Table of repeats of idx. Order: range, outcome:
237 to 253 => 7.13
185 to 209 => 7.47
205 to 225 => 7.64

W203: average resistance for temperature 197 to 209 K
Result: 6.95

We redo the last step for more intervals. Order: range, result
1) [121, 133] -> 7.28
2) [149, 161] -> 7.39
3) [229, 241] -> 6.96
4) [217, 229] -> 6.76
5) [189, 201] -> 6.98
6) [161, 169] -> 7.39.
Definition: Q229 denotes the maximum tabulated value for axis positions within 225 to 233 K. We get 7.27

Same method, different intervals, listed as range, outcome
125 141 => 7.37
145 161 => 7.53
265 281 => 7.08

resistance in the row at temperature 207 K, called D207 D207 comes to 6.96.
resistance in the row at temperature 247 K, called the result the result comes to 7.13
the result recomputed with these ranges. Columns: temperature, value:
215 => 6.53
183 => 6.88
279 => 6.75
